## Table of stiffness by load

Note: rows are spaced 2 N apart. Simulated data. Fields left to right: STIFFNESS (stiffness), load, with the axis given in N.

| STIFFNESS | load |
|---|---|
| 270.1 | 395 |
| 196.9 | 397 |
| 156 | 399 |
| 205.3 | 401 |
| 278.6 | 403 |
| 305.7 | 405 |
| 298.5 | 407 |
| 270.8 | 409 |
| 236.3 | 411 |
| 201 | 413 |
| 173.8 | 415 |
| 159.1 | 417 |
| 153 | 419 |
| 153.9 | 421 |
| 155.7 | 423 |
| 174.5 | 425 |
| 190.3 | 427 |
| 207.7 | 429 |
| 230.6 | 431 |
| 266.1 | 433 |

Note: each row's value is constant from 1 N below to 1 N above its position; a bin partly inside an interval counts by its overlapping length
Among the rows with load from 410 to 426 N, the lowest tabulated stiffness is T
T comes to 153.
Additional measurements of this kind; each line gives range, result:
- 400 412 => 205.3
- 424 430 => 174.5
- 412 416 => 173.8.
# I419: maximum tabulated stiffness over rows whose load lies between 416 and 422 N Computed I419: 159.1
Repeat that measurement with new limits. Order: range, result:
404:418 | 305.7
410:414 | 236.3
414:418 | 173.8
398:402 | 205.3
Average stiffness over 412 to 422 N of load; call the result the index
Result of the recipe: 168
